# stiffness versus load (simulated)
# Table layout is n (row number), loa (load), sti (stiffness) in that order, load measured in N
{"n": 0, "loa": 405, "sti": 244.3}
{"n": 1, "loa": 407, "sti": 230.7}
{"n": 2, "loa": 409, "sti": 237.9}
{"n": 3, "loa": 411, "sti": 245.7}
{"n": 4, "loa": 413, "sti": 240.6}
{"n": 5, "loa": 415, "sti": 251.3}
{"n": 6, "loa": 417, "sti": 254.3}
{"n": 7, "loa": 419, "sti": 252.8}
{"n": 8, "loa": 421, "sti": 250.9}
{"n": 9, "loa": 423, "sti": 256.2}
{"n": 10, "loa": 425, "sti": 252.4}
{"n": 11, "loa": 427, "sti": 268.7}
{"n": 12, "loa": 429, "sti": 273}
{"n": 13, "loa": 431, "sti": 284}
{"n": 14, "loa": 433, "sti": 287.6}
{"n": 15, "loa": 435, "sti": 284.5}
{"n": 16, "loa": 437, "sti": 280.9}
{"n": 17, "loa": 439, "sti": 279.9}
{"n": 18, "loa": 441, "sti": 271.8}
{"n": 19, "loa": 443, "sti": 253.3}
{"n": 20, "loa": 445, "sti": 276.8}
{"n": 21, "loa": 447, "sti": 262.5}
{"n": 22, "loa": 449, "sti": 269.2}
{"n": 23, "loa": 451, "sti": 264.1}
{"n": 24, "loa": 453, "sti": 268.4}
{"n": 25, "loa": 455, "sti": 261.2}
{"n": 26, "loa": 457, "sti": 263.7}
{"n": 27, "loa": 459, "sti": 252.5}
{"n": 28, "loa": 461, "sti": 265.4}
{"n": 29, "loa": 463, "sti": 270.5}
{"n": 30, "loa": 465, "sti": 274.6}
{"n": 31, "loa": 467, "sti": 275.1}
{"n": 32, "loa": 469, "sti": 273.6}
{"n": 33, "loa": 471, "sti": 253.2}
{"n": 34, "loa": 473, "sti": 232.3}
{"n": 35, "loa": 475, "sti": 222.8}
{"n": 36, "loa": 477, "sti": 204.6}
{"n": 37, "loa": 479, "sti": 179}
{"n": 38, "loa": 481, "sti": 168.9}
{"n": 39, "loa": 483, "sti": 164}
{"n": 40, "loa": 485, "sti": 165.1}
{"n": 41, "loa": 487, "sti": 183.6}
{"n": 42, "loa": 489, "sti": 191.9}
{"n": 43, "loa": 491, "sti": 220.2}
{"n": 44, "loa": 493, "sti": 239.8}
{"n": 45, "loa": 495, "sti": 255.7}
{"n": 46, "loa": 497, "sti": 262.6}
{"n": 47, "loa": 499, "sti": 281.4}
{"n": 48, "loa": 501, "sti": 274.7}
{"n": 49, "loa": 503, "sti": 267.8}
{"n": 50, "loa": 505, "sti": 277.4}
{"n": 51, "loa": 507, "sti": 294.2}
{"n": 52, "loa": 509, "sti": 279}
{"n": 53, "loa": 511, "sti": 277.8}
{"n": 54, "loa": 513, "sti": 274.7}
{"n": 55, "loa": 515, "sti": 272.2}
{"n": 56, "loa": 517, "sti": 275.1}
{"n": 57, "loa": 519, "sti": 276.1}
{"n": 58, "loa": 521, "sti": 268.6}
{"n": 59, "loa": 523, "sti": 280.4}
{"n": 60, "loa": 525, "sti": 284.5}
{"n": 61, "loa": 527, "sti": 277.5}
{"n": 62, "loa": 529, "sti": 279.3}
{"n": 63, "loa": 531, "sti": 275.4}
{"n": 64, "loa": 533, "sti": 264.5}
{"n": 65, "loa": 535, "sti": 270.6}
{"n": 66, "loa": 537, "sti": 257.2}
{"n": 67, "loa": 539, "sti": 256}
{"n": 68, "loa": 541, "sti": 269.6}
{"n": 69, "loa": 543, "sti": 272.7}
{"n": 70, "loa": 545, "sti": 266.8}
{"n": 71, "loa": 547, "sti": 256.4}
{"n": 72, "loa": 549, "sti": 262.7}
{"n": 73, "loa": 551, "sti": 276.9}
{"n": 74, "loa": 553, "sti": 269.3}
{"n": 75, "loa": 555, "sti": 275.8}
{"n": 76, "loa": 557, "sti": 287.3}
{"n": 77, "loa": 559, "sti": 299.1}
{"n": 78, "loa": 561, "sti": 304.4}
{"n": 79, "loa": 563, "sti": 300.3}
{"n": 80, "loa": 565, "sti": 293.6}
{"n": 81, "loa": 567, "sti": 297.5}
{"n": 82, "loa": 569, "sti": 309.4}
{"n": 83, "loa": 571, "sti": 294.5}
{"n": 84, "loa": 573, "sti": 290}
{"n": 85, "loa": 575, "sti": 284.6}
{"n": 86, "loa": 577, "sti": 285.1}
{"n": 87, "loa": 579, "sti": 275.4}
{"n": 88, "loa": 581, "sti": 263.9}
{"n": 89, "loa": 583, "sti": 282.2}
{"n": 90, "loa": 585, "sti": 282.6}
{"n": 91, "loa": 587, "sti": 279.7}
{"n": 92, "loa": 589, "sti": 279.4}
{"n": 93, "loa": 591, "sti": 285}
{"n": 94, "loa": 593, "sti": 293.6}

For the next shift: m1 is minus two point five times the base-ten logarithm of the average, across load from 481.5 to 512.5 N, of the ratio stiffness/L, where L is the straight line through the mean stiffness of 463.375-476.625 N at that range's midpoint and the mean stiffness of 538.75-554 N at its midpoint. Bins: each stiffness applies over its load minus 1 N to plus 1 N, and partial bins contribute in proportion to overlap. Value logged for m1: 0.07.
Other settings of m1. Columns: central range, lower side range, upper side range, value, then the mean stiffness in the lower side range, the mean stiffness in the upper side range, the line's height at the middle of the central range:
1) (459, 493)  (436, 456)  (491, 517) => 0.20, 269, 270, 269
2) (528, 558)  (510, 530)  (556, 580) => 0.06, 277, 293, 285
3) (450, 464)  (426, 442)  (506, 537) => 0.06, 279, 276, 278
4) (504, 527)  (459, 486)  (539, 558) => -0.11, 228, 270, 252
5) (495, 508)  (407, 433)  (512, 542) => -0.03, 256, 272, 268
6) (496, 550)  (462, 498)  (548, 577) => -0.06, 224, 289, 258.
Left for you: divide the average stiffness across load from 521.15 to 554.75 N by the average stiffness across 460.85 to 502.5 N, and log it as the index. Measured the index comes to 1.17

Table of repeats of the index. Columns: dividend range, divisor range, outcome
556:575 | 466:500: 1.34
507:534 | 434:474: 1.04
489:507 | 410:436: 0.99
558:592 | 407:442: 1.10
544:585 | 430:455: 1.04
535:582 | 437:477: 1.07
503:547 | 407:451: 1.04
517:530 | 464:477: 1.10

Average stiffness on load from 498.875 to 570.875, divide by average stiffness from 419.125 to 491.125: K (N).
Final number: 1.1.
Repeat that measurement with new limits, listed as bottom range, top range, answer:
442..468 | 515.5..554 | 1.02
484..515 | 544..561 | 1.10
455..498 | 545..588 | 1.23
